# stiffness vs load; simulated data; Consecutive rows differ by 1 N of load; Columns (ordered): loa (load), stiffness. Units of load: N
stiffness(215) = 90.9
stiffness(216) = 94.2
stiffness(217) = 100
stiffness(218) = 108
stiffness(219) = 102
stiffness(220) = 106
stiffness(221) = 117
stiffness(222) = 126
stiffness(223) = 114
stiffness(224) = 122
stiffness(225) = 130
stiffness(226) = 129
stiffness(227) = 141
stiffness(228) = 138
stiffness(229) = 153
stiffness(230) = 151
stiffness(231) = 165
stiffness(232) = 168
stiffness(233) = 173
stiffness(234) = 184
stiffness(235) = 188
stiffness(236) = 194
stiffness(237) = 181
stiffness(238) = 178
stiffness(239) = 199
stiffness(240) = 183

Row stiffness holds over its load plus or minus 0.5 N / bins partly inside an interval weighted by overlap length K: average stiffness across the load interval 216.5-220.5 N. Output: 104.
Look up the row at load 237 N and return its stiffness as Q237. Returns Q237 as 181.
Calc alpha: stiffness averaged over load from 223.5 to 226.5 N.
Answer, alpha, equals 127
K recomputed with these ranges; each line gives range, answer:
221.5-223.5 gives 120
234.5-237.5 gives 188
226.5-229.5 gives 144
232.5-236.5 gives 185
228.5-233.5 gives 162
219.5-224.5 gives 117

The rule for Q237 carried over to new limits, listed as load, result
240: 183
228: 138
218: 108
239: 199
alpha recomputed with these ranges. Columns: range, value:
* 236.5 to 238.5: 180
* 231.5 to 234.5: 175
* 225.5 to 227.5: 135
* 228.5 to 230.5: 152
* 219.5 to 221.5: 112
